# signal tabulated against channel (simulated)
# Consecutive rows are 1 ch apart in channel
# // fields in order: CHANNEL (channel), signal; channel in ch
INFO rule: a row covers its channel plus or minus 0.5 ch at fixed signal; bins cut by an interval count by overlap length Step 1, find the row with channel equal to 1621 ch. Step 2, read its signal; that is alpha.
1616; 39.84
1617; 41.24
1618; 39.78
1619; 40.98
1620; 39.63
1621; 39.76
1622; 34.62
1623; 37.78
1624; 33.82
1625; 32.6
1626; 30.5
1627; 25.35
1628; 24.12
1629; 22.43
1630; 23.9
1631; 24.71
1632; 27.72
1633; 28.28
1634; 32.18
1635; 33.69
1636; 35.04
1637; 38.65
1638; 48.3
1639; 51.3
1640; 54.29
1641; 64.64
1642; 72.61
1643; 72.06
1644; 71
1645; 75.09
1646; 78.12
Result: 39.76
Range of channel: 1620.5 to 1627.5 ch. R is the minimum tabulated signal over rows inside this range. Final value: 25.35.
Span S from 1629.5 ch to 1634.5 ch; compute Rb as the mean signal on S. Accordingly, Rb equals 27.4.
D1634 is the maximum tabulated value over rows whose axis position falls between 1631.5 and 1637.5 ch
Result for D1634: 38.65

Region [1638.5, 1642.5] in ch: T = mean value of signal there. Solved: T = 60.7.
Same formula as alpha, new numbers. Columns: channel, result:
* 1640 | 54.29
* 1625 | 32.6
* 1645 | 75.09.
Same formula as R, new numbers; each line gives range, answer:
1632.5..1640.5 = 28.28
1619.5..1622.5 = 34.62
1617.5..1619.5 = 39.78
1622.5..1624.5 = 33.82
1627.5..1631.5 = 22.43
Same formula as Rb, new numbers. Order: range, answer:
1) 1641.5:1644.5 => 71.9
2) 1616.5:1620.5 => 40.4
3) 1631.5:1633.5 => 28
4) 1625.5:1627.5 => 27.9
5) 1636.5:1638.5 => 43.5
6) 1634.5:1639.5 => 41.4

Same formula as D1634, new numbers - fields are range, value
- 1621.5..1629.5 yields 37.78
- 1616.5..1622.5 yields 41.24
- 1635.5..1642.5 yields 72.61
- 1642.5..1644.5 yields 72.06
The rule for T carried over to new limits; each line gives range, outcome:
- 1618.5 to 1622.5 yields 38.7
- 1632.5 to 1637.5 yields 33.6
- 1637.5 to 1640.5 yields 51.3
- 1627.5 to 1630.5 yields 23.5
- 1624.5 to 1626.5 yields 31.6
